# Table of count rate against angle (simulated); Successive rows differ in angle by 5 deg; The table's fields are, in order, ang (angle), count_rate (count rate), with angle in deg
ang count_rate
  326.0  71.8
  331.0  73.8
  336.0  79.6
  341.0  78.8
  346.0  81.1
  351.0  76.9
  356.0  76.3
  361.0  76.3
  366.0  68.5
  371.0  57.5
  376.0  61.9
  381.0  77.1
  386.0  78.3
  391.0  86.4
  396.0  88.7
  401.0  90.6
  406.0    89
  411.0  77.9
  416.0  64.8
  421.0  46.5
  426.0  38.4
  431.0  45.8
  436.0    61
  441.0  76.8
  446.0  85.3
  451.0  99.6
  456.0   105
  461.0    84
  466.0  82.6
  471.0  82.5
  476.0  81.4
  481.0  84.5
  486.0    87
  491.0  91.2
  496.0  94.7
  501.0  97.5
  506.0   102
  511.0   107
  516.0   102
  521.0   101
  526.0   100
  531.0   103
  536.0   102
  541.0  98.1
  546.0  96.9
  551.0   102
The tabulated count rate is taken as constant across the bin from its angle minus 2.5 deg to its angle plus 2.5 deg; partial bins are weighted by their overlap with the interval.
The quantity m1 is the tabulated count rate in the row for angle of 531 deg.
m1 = 103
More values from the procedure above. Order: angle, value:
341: 78.8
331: 73.8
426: 38.4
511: 107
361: 76.3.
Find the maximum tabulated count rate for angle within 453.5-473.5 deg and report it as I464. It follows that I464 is 105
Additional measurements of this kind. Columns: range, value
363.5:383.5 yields 77.1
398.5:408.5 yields 90.6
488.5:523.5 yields 107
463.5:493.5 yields 91.2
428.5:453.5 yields 99.6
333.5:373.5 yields 81.1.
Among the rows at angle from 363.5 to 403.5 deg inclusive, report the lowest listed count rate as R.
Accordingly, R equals 57.5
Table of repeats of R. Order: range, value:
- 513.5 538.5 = 100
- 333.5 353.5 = 76.9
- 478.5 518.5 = 84.5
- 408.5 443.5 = 38.4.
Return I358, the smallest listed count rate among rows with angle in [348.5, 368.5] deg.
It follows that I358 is 68.5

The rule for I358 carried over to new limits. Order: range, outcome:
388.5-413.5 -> 77.9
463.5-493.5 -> 81.4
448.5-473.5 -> 82.5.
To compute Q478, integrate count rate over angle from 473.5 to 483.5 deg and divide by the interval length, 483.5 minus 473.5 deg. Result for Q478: 83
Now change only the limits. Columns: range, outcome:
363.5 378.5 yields 62.6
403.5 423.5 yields 69.5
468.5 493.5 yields 85.3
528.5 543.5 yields 101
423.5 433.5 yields 42.1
